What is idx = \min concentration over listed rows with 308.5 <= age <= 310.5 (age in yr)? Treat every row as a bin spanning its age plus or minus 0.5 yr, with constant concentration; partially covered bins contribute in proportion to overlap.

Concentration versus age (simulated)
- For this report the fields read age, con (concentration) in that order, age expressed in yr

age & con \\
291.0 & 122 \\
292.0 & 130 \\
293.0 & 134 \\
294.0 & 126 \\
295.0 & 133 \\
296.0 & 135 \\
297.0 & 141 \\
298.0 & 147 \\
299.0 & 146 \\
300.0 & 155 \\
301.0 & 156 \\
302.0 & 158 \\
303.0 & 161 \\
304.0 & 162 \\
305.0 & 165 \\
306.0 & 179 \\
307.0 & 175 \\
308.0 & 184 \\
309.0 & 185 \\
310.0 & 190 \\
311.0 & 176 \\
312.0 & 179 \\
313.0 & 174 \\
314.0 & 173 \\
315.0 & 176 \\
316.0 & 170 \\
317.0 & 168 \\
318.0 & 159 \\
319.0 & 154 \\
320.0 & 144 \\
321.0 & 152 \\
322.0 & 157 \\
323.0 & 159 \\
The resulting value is 185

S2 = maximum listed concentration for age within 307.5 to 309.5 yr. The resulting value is 185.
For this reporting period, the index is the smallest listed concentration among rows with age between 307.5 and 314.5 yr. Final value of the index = 173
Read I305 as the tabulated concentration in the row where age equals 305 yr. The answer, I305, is 165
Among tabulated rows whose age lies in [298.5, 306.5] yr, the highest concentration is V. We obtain 179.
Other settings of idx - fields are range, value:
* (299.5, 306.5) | 155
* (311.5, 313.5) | 174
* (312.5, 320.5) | 144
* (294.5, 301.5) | 133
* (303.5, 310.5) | 162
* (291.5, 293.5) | 130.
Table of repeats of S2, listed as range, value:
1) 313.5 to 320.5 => 176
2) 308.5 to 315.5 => 190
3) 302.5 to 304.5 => 162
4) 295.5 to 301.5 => 156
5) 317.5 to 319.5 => 159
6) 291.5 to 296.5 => 135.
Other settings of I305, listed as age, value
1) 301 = 156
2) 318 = 159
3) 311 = 176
